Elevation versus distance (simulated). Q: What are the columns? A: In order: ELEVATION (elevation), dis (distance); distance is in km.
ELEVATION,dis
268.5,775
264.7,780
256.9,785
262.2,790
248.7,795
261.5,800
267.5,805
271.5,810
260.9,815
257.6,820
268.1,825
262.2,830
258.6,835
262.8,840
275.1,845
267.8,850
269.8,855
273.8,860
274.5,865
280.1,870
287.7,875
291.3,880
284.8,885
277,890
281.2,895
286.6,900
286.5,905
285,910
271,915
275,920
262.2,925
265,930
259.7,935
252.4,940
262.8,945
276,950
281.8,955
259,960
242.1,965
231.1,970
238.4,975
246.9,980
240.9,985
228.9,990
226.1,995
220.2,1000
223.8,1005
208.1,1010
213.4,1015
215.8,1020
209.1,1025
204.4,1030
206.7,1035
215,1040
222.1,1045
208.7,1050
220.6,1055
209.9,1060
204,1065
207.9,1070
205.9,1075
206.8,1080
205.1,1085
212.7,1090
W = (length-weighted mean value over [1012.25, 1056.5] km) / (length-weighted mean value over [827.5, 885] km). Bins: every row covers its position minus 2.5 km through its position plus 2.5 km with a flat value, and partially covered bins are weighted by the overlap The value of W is 0.8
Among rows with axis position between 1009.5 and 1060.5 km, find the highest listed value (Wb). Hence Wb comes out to 222.1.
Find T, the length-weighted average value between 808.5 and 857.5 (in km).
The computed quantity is 265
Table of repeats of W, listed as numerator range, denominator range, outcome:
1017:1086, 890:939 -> 0.77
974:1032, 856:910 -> 0.79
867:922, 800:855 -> 1.06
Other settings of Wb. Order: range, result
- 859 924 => 291.3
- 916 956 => 281.8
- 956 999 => 259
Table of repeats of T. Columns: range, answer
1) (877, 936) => 278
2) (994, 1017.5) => 218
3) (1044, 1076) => 211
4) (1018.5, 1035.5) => 209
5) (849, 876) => 275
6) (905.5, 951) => 268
